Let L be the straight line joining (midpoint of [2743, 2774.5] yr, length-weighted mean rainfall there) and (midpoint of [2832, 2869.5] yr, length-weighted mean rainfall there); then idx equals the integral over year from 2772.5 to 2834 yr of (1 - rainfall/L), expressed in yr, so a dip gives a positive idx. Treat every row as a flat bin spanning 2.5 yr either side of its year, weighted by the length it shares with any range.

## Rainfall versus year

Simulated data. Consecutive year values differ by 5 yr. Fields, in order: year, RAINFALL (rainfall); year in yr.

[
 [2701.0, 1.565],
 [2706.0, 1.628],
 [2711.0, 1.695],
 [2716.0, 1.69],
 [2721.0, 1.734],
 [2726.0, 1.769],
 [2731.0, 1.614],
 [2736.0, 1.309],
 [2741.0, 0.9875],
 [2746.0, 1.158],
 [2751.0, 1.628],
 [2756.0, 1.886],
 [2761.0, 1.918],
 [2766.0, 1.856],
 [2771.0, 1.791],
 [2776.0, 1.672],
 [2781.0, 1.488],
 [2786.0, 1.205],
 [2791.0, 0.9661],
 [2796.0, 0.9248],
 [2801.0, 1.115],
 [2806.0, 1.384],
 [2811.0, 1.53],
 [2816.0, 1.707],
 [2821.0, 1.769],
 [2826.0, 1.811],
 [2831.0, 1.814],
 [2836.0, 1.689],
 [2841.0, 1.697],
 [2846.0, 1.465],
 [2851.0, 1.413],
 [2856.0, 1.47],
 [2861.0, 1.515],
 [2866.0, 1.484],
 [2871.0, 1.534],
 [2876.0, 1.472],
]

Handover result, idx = 6.1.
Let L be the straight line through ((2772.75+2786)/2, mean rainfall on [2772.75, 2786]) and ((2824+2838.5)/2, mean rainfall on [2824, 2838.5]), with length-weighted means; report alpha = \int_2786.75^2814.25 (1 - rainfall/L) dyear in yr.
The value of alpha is 7.2 yr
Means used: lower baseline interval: 1.52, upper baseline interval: 1.77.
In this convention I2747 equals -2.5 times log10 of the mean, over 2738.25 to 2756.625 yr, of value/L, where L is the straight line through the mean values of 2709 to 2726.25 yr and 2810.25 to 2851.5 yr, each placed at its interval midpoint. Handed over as 0.24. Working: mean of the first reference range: 1.72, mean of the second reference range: 1.67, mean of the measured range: 1.37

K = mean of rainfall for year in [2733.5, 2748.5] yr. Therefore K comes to 1.15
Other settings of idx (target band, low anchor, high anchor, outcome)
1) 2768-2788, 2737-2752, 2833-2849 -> -2.9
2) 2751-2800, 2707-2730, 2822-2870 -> 4.3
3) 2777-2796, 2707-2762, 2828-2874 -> 4.3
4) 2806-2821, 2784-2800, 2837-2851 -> -4.2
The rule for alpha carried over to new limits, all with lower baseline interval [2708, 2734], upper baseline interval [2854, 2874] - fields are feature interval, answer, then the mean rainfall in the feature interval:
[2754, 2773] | -2.66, 1.86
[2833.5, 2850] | -0.73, 1.6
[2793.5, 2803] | 3.43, 1.01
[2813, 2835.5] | -3.02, 1.76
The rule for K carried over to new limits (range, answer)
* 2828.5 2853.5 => 1.62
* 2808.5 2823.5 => 1.67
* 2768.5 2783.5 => 1.65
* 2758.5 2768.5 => 1.89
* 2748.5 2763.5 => 1.81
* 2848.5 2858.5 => 1.44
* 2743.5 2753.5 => 1.39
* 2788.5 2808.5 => 1.1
